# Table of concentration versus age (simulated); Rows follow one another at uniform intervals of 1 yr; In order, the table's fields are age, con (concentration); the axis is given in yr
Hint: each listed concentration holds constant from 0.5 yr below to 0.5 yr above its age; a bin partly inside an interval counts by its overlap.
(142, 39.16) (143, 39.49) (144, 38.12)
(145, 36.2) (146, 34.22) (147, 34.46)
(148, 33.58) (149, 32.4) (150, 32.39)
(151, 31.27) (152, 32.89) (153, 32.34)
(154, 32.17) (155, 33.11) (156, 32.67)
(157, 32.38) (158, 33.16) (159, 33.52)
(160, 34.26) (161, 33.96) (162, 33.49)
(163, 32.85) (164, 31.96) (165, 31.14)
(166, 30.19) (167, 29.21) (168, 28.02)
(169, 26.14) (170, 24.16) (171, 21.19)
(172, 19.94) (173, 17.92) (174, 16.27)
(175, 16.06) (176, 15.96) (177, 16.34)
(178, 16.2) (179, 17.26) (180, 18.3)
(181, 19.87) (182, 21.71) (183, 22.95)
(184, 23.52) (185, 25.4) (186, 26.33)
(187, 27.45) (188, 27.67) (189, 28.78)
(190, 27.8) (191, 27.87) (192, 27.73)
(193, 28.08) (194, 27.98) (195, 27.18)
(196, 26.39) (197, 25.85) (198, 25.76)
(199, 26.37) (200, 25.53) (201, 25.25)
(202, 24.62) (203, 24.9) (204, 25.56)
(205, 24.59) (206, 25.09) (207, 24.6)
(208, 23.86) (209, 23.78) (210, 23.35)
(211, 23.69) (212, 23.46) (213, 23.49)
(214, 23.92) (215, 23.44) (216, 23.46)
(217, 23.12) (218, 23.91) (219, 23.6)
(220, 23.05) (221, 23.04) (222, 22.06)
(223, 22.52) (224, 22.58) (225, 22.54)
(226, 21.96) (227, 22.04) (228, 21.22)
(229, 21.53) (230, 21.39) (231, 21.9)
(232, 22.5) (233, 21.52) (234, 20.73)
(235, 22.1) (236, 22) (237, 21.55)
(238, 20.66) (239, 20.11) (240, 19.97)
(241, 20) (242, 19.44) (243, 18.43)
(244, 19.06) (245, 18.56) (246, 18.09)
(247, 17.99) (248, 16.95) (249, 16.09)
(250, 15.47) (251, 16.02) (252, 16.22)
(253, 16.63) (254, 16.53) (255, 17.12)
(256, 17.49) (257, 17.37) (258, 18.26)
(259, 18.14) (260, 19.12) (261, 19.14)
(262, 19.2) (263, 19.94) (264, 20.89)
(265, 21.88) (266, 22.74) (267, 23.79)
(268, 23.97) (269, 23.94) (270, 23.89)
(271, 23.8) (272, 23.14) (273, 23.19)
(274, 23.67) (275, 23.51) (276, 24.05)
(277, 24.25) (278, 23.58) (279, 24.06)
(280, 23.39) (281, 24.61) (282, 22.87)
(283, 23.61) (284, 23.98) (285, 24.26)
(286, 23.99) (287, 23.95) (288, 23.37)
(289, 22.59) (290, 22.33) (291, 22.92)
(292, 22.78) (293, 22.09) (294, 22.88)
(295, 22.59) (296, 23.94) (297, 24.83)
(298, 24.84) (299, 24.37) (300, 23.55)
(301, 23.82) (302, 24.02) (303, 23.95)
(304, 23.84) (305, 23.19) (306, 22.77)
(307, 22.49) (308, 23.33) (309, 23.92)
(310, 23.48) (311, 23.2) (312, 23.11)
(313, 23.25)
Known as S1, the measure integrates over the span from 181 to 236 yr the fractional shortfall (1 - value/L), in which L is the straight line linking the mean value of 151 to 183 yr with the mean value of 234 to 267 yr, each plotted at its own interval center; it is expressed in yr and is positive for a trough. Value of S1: -3.8 yr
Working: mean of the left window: 26.3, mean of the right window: 19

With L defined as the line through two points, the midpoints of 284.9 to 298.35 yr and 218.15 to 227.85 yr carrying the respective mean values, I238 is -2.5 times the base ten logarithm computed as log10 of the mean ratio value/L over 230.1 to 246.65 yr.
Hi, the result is 0.12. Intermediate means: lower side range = 22.6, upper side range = 23.3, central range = 20.4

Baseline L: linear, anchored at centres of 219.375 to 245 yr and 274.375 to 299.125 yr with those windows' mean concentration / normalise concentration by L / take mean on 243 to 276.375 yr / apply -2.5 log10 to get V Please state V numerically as 0.14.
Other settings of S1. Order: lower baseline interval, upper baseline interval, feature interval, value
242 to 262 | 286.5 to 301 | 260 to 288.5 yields -3.2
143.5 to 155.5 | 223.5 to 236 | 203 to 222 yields 0.4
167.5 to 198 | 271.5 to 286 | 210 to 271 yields 7.3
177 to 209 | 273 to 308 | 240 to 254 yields 3.7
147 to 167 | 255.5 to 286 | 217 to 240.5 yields 3.7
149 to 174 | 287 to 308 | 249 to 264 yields 4.5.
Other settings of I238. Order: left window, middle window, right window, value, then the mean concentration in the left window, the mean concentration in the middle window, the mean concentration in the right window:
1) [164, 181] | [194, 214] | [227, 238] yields -0.152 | 21.8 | 25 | 21.6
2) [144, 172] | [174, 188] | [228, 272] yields 0.349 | 31.5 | 20.7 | 19.9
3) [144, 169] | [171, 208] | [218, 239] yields 0.167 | 32.6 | 23.6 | 22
